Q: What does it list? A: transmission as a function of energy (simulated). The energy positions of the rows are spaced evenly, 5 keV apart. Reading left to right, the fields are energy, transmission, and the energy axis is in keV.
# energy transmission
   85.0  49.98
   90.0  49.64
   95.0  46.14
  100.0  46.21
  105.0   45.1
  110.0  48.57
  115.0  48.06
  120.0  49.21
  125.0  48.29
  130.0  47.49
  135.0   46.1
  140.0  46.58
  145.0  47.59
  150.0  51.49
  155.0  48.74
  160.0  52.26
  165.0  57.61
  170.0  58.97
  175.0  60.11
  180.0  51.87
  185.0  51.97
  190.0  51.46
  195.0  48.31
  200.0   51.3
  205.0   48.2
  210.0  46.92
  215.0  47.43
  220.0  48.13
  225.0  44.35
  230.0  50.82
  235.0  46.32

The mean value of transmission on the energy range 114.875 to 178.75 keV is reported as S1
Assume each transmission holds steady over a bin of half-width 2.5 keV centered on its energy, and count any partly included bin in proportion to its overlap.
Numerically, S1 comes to 51.1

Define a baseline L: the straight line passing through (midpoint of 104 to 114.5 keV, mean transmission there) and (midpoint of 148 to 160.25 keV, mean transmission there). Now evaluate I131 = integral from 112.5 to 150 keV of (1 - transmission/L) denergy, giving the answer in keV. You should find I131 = 0.8 keV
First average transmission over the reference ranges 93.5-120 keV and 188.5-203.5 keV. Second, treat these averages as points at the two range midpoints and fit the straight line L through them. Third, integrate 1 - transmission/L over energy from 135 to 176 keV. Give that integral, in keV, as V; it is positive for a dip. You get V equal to -2.9 keV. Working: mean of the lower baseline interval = 47.1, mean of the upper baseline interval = 50.1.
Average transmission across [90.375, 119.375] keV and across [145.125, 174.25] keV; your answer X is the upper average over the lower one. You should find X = 1.14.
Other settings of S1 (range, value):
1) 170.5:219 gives 51.1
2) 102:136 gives 47.6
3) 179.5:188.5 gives 51.9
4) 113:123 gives 48.6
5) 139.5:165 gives 50.4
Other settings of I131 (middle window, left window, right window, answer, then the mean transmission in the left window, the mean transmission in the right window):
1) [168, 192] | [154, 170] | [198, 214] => -1.34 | 54.2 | 48.6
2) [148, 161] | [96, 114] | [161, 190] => 0.55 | 46.7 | 55.5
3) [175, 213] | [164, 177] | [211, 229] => 1.91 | 59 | 47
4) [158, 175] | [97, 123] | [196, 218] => -3.16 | 47.4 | 48.4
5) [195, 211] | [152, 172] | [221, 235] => 0.35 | 54.2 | 47.4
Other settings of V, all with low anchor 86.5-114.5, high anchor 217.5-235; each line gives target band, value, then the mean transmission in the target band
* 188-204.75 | -0.9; 50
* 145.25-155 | -0.5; 49.9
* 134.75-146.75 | 0.1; 46.8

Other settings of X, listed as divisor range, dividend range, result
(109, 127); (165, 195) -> 1.12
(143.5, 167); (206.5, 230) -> 0.92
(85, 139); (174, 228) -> 1.05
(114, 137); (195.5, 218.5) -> 1.01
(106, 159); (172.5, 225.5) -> 1.04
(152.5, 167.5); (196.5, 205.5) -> 0.94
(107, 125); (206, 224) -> 0.98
